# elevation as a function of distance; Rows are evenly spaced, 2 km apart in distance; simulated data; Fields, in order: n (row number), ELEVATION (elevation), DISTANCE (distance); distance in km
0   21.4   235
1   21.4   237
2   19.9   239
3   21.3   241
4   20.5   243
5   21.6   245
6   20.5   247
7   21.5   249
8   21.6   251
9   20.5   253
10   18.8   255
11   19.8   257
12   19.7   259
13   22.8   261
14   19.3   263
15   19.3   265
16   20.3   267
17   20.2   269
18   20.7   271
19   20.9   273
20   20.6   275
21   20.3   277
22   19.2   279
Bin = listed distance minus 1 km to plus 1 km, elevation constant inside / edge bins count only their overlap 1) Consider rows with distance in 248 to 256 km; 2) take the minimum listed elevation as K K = 18.8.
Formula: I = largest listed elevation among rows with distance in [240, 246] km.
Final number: 21.6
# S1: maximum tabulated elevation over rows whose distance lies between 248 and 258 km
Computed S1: 21.6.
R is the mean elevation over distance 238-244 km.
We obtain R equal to 20.6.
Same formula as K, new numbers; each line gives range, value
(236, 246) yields 19.9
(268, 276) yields 20.2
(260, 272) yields 19.3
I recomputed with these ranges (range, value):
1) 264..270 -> 20.3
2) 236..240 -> 21.4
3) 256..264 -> 22.8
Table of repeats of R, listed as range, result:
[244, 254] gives 21.1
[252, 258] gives 19.7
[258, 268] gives 20.3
